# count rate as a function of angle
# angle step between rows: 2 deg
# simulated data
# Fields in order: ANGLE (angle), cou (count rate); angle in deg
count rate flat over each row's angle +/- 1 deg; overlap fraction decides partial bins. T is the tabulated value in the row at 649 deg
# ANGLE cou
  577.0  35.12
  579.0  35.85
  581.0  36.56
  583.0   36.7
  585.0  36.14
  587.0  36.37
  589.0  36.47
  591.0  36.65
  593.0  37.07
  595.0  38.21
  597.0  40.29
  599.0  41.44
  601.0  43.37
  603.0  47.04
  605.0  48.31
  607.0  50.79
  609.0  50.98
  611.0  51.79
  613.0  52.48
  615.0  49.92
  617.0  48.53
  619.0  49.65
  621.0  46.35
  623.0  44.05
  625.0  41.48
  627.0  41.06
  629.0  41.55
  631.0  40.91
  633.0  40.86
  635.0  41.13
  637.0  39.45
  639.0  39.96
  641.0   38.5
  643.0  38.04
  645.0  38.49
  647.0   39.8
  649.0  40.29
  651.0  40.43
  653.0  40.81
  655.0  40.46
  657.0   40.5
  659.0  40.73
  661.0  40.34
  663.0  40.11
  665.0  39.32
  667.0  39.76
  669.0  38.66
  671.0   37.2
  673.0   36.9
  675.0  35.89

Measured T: 40.29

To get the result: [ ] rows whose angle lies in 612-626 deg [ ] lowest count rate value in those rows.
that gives 41.48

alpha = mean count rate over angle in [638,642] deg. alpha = 39.2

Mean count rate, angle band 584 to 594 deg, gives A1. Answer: 36.5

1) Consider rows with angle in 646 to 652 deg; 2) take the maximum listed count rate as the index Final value 40.43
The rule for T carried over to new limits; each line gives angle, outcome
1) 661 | 40.34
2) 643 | 38.04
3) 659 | 40.73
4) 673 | 36.9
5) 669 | 38.66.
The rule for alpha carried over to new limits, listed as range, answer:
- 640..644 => 38.3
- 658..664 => 40.4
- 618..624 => 46.7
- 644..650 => 39.5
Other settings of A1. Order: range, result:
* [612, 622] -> 49.4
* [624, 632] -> 41.2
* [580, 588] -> 36.4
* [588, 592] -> 36.6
